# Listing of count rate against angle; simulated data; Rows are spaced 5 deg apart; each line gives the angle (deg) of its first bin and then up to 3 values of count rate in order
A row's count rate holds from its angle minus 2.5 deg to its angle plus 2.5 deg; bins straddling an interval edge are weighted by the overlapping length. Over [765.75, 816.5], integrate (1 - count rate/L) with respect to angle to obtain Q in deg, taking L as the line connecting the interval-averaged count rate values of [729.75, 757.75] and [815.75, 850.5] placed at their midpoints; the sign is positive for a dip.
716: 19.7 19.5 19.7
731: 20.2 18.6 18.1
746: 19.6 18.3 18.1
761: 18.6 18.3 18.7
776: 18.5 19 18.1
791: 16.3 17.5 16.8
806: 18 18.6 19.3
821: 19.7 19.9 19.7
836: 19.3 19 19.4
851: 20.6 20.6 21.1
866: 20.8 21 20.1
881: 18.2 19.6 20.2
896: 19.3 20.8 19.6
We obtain 3.0 deg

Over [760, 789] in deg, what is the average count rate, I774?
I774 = 18.5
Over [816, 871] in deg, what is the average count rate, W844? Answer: 20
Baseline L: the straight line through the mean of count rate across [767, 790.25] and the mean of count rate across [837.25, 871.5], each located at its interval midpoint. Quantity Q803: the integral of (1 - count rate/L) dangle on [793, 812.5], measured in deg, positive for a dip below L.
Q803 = 1.4 deg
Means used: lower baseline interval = 18.4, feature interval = 17.6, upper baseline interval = 20.3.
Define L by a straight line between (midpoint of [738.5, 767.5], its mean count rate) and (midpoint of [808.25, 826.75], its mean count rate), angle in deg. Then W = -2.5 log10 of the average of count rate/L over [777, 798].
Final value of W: 0.07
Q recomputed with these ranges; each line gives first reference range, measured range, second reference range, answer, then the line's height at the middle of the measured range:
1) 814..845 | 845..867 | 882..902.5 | -1.0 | 19.6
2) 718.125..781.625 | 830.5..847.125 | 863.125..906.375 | 0.3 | 19.6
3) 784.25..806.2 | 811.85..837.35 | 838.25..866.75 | -1.0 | 18.8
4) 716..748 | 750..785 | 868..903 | 1.7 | 19.4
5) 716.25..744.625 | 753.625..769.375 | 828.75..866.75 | 0.9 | 19.5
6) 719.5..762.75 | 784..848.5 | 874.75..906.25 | 2.5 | 19.3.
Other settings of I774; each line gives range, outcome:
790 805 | 17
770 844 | 18.6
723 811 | 18.4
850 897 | 20.2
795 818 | 18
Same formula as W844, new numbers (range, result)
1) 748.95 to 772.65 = 18.4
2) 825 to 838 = 19.6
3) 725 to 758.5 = 18.9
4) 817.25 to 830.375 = 19.7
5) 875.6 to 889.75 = 19.3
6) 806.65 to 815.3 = 18.6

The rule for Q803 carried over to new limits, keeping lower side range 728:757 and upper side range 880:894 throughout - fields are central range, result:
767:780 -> 0.3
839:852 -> -0.2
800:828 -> 0.5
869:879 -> -0.5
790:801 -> 1.2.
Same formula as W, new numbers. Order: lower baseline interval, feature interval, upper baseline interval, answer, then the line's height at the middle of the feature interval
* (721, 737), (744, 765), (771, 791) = 0.02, 18.9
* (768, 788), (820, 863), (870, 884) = -0.04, 19.3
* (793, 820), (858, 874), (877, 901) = -0.10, 19.1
